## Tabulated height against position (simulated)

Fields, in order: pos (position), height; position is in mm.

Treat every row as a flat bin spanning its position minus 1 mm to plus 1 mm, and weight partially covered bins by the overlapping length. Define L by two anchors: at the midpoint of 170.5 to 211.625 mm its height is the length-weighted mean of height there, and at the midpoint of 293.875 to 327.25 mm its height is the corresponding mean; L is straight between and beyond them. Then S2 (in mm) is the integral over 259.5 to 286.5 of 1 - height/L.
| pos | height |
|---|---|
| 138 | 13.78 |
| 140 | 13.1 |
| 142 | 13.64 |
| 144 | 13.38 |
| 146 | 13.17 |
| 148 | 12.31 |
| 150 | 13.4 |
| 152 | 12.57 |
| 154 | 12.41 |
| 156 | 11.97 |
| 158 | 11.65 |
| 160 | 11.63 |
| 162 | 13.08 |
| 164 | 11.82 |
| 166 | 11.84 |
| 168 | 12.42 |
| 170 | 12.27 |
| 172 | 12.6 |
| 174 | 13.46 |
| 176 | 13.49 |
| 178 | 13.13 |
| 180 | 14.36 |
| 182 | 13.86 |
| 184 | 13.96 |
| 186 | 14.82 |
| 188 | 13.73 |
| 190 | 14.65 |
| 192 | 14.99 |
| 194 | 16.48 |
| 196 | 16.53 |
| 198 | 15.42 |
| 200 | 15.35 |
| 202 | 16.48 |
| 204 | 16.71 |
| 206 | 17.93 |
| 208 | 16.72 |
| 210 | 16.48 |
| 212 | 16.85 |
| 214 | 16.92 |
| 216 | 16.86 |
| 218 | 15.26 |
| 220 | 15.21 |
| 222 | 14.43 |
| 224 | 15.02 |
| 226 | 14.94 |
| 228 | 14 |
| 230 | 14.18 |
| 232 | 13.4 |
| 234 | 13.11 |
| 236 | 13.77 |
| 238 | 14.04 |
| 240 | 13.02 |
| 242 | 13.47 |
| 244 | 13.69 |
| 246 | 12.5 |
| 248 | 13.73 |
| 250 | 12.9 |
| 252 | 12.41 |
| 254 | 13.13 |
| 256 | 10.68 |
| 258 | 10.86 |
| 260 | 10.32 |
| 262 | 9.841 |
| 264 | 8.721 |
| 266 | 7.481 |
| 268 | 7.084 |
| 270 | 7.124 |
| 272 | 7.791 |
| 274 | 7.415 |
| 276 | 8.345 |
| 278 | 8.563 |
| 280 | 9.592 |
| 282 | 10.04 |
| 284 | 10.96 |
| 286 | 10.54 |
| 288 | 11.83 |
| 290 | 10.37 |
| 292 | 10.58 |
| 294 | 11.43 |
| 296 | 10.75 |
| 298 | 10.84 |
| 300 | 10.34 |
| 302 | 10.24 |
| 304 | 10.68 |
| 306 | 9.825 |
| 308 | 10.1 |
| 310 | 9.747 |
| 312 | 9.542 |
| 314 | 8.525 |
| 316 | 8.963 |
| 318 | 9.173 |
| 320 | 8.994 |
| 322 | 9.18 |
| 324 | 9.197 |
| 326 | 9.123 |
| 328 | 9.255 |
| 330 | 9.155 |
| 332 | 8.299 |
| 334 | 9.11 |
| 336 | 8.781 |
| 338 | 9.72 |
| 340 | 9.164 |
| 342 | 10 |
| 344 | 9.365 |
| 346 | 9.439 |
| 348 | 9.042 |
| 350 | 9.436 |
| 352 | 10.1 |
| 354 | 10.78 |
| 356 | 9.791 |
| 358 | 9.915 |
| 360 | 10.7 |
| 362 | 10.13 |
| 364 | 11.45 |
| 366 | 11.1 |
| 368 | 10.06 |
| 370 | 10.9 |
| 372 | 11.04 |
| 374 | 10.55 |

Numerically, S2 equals 6.2 mm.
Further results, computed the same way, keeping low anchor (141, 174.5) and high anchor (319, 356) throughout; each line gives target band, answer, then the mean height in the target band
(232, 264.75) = -4.1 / 12.3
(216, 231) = -4.6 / 14.9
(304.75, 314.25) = 0.2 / 9.66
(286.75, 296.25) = -0.8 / 11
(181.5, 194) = -2.6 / 14.5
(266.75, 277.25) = 2.9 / 7.57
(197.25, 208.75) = -4.6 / 16.5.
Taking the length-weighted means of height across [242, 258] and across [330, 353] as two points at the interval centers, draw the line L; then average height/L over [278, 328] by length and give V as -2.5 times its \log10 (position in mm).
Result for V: 0.08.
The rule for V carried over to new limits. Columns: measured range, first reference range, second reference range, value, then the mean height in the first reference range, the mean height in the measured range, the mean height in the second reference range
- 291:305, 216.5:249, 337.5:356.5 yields 0.08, 14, 10.7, 9.68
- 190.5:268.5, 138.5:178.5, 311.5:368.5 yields -0.21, 12.7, 13.9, 9.56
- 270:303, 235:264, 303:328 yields 0.08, 12.3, 9.89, 9.41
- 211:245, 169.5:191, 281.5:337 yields -0.19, 13.7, 14.6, 9.84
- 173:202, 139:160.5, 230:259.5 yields -0.15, 12.7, 14.7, 12.9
